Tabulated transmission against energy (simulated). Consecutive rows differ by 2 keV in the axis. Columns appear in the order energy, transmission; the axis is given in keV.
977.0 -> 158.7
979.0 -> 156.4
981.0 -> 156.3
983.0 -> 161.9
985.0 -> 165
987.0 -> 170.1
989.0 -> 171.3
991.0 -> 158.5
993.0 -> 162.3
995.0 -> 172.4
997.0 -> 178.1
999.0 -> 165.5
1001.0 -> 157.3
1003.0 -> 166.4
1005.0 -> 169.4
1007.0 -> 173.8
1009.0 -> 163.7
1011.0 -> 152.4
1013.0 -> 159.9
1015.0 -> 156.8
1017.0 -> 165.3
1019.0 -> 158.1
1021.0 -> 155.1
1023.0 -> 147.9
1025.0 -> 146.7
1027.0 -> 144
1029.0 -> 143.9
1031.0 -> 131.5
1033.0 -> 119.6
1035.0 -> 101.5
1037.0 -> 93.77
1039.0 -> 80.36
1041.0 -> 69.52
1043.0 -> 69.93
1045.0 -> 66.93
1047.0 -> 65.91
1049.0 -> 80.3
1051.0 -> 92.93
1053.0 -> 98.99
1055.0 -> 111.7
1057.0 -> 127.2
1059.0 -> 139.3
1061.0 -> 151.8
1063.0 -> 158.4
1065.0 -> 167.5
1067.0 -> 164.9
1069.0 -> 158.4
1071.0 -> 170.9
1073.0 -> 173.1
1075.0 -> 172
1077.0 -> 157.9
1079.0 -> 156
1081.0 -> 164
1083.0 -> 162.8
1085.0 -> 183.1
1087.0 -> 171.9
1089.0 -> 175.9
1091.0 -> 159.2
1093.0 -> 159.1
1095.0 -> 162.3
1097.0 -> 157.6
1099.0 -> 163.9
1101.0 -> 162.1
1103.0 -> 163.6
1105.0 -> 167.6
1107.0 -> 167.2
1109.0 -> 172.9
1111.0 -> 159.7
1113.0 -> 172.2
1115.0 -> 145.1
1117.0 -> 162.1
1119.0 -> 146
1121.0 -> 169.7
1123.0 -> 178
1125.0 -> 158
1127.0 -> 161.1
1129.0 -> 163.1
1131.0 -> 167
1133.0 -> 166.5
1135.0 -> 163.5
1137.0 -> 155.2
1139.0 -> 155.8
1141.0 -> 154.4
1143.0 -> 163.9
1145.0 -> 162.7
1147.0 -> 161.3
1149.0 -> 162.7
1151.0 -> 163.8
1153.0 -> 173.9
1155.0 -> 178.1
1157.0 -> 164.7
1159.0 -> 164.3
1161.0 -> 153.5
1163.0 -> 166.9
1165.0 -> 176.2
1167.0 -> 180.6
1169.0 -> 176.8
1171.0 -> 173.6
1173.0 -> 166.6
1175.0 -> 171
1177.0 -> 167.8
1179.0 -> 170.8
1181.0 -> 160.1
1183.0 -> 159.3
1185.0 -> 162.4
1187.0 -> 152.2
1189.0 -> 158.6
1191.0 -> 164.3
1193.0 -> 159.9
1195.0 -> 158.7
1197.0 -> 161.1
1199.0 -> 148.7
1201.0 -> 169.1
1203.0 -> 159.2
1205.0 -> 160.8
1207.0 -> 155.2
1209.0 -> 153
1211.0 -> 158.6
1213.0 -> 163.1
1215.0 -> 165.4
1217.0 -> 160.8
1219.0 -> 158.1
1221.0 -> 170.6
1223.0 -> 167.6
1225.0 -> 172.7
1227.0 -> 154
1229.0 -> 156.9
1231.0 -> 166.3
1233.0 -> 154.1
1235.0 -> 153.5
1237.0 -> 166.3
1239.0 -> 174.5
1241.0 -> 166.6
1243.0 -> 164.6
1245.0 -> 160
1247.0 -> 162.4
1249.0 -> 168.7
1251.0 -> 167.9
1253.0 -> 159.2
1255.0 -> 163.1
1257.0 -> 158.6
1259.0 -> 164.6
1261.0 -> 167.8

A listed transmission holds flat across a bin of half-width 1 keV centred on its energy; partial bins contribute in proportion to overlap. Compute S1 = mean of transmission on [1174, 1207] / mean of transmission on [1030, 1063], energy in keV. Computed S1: 1.58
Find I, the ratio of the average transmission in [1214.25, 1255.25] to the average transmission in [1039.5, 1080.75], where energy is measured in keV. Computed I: 1.28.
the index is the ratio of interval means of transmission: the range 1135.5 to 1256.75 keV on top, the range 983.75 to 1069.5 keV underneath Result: 1.18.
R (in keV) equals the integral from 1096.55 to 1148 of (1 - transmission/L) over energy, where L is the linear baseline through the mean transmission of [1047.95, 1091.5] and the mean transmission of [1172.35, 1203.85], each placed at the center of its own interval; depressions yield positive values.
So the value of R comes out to -2.4 keV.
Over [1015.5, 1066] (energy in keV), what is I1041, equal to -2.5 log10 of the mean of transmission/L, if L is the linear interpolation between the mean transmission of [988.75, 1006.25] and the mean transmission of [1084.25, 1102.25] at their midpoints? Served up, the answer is 0.36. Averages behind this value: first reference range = 167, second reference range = 166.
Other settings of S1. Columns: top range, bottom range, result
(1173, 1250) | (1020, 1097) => 1.19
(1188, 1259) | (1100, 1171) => 0.98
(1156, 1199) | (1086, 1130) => 1.01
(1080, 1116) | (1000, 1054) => 1.30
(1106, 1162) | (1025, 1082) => 1.29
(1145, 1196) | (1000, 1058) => 1.31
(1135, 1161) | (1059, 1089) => 0.99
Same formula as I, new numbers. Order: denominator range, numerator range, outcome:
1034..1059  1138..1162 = 1.81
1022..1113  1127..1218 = 1.16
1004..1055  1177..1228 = 1.30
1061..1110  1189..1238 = 0.97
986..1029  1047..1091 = 0.92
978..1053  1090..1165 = 1.18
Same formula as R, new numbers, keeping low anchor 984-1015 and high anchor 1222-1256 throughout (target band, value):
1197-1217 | 0.5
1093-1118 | 0.3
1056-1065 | 1.0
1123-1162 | 0.2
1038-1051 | 7.2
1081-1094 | -0.3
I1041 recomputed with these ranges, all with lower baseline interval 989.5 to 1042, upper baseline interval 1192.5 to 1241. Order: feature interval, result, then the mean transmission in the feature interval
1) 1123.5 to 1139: -0.05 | 162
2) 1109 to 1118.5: -0.05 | 160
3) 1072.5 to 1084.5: -0.10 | 165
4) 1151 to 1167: -0.08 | 169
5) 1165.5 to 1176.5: -0.10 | 174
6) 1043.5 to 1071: 0.21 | 123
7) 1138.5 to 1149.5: -0.03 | 160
